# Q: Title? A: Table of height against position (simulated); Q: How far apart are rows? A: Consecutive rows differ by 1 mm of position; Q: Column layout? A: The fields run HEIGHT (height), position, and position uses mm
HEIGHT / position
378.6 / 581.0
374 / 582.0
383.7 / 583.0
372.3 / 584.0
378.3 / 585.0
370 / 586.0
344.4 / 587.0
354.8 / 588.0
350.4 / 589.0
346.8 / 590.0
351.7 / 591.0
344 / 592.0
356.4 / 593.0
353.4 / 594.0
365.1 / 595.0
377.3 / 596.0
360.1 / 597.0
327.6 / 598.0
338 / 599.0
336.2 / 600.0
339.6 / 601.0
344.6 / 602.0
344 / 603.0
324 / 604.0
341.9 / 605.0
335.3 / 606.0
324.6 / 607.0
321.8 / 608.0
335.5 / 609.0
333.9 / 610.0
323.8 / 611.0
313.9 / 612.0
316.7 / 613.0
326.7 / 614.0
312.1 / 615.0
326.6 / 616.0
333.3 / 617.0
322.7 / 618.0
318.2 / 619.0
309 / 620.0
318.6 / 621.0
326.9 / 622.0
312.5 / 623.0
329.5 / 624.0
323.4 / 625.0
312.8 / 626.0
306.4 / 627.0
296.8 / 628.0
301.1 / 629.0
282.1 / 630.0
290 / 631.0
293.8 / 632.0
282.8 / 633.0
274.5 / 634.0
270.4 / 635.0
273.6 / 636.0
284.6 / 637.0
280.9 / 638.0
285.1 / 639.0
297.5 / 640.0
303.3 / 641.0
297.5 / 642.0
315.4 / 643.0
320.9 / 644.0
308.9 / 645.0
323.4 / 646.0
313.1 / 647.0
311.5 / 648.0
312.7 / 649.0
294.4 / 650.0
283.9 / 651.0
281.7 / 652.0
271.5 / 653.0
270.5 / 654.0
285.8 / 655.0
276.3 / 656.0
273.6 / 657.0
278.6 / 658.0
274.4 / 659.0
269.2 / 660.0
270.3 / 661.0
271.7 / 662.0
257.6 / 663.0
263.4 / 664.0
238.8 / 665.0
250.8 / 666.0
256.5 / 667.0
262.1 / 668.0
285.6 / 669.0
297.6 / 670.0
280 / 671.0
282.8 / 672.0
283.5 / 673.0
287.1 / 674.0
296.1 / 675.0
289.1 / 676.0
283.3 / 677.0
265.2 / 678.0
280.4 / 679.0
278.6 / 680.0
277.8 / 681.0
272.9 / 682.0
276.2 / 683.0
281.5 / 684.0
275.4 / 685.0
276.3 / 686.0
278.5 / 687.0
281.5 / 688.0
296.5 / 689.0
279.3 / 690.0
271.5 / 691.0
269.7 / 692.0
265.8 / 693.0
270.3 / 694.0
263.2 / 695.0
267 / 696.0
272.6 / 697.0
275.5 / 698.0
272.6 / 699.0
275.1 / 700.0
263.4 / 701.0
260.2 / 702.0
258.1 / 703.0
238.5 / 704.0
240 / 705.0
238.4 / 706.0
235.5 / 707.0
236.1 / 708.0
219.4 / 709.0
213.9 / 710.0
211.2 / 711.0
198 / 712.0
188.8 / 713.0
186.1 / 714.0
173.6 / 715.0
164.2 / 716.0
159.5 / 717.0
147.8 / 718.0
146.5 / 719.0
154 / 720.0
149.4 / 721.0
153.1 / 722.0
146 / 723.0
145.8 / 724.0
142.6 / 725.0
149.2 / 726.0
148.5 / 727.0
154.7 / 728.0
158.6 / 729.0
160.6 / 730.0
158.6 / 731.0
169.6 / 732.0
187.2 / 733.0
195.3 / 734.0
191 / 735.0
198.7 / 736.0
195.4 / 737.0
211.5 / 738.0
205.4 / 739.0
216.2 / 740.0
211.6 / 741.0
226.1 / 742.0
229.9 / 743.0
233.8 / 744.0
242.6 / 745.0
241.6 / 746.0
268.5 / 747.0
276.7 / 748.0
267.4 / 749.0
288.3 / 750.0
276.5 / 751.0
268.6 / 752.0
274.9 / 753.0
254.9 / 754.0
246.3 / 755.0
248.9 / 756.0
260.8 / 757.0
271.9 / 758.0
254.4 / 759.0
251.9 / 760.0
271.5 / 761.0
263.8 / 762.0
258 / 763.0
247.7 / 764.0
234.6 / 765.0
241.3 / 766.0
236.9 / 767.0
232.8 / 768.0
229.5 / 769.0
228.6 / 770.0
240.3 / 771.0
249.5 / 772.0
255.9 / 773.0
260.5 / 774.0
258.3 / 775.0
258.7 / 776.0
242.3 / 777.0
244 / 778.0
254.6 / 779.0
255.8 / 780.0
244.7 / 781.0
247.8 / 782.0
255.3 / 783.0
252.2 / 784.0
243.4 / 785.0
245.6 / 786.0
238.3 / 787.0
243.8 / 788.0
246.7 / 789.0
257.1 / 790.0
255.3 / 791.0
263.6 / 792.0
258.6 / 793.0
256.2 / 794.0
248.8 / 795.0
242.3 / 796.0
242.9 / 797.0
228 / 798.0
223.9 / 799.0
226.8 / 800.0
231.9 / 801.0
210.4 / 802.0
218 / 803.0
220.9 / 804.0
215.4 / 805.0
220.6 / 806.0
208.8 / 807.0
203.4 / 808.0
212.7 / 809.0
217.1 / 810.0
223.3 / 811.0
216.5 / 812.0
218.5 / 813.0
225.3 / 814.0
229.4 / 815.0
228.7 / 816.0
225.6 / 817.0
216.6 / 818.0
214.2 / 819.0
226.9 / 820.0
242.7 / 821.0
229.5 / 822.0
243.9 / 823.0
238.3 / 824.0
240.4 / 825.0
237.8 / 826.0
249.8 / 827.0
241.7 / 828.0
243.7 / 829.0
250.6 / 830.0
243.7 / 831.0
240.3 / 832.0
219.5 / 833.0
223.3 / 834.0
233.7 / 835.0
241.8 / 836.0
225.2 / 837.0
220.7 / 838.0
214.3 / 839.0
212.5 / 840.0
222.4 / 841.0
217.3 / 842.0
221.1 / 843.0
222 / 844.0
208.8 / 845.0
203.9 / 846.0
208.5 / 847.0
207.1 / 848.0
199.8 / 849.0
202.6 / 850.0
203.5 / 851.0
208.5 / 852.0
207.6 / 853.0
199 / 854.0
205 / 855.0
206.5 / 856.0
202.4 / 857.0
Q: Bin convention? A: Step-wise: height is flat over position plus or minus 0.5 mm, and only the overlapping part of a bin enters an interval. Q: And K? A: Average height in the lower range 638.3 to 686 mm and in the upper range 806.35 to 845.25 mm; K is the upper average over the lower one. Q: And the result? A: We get 0.80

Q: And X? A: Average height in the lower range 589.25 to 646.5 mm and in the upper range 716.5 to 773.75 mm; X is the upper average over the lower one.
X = 0.68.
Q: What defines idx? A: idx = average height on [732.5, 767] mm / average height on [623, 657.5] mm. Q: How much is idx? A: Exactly 0.8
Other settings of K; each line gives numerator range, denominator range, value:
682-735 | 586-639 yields 0.67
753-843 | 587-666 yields 0.77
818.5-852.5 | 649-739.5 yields 0.95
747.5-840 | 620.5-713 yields 0.87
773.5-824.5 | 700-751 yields 1.16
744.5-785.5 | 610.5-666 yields 0.86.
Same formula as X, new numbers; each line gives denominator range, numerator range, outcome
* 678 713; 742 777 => 0.97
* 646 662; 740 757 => 0.89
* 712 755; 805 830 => 1.15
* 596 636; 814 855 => 0.70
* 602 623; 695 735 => 0.61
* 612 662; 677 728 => 0.77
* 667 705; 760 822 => 0.87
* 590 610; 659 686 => 0.80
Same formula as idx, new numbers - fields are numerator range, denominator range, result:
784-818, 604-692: 0.79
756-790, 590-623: 0.75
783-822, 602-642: 0.75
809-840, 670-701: 0.83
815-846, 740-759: 0.90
